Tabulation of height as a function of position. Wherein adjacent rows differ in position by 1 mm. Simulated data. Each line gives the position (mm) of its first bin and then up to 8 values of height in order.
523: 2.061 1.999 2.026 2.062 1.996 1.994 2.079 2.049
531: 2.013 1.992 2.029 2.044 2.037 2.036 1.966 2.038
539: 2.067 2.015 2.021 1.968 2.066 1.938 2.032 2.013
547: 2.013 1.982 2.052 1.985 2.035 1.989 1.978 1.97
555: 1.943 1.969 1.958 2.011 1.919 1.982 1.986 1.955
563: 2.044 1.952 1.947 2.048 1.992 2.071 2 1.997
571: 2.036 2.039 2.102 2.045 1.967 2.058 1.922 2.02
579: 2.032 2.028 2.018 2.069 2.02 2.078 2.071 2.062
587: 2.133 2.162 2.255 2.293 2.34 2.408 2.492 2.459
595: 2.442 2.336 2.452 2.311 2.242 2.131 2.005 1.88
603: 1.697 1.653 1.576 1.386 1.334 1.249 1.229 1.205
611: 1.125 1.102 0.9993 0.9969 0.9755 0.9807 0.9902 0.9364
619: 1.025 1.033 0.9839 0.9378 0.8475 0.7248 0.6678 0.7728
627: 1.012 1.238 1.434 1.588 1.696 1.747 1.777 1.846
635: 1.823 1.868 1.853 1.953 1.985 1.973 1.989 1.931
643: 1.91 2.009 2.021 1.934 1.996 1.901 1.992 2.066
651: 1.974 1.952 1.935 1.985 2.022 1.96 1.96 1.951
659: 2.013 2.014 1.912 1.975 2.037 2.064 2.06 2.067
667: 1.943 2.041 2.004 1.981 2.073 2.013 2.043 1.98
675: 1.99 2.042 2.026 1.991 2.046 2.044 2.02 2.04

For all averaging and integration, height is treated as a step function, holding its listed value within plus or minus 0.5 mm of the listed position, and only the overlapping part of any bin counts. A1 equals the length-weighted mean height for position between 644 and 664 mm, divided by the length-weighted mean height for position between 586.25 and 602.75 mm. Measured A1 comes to 0.88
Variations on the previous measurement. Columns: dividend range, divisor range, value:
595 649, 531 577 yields 0.77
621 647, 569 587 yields 0.78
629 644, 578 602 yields 0.84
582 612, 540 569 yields 0.98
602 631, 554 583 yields 0.58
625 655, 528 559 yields 0.89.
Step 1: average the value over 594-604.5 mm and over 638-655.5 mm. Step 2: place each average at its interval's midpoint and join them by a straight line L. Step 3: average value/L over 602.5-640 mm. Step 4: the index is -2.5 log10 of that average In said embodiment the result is 0.49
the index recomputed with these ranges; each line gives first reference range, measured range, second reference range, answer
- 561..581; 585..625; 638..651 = 0.23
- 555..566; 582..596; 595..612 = -0.23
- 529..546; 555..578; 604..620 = -0.19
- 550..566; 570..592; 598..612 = -0.17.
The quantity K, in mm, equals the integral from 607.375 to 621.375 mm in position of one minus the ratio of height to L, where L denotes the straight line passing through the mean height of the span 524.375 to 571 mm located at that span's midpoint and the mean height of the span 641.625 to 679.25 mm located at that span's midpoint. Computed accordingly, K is 6.6 mm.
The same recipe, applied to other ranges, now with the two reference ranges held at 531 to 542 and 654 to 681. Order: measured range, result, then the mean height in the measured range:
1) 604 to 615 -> 4.29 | 1.23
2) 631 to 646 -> 0.84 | 1.9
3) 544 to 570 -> 0.35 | 1.99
